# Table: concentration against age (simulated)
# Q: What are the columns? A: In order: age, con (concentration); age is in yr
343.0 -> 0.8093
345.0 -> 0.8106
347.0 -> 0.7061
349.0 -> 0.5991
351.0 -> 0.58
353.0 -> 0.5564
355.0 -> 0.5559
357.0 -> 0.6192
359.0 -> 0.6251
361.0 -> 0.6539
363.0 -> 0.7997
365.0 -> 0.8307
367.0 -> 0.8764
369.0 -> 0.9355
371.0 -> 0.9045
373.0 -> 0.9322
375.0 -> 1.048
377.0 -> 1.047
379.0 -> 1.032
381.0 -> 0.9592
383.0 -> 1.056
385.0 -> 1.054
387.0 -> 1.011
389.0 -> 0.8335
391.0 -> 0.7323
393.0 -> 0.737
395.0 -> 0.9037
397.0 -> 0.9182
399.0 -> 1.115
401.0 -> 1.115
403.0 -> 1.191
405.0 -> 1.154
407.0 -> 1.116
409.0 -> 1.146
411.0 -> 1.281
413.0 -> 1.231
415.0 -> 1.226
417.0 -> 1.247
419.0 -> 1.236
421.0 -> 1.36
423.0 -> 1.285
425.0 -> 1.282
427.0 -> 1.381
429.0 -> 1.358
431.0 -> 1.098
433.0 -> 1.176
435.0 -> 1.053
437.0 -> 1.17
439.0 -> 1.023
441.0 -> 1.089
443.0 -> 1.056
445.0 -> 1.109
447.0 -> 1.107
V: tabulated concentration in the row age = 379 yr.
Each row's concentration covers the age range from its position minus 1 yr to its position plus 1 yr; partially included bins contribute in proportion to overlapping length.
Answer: 1.032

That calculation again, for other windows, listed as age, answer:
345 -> 0.8106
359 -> 0.6251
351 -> 0.58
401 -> 1.115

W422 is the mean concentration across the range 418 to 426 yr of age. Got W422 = 1.29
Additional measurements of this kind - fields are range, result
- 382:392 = 0.937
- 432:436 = 1.11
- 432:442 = 1.1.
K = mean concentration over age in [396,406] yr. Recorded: 1.1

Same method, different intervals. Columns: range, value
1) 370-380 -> 0.993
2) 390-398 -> 0.823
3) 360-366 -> 0.761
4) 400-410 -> 1.14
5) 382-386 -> 1.06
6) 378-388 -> 1.02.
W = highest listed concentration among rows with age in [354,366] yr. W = 0.8307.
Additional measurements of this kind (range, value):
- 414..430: 1.381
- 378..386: 1.056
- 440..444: 1.089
